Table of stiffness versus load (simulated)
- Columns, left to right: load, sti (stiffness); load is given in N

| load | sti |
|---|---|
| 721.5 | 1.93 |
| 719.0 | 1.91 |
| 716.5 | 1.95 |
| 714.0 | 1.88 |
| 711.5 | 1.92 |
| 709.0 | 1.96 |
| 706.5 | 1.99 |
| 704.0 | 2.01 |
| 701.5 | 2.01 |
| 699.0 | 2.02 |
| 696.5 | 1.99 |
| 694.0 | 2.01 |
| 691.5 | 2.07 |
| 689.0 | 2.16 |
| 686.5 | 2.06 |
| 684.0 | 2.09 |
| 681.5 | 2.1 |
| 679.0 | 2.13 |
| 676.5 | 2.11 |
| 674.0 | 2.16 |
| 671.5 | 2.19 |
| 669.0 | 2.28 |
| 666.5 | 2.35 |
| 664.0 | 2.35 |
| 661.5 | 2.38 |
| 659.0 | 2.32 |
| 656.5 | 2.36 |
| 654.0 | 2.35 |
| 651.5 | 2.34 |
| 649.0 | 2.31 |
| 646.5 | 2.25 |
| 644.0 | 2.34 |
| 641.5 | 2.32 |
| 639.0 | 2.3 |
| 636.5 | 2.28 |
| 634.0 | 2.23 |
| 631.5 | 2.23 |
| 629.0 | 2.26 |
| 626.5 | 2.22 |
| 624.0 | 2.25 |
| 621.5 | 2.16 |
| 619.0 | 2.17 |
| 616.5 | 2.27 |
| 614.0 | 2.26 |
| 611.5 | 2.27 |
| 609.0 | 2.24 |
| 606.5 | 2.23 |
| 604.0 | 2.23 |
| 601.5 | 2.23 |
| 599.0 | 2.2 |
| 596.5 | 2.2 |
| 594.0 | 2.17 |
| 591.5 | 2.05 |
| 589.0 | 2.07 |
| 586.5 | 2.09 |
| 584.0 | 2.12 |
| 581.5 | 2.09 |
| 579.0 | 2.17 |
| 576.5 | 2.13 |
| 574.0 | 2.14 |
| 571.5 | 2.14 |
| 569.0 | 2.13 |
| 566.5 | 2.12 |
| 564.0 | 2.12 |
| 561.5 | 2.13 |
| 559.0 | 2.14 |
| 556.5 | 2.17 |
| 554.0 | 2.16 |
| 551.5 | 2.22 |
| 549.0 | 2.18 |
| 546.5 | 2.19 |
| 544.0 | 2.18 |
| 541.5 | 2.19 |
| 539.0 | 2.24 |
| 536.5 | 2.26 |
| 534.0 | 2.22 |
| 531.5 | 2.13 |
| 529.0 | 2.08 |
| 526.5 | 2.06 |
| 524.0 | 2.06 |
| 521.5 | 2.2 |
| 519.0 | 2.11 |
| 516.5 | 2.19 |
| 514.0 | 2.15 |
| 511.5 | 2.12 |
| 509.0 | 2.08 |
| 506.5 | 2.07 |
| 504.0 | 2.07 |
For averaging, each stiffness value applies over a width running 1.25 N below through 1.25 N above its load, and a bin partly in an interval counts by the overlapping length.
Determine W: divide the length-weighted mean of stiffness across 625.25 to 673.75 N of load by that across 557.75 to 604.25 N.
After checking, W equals 1.07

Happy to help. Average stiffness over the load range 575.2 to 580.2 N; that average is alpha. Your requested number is 2.15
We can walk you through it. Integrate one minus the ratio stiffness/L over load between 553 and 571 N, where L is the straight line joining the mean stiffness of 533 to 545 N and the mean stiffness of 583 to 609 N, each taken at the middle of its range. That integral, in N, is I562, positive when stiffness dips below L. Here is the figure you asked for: 0.48 N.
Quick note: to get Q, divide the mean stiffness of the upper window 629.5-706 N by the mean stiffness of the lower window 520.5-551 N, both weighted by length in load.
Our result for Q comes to 1.0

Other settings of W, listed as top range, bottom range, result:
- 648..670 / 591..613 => 1.06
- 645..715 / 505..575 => 1.00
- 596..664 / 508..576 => 1.05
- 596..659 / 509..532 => 1.07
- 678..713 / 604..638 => 0.91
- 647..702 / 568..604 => 1.02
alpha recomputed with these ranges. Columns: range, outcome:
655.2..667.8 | 2.35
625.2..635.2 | 2.24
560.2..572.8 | 2.13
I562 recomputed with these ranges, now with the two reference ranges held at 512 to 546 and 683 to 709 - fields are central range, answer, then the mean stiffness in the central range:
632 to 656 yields -2.63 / 2.3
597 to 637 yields -2.62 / 2.23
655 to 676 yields -2.38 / 2.29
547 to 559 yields -0.21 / 2.18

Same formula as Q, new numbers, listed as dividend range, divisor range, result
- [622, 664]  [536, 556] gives 1.04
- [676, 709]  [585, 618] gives 0.94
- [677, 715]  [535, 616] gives 0.93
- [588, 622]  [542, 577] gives 1.02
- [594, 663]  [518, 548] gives 1.05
